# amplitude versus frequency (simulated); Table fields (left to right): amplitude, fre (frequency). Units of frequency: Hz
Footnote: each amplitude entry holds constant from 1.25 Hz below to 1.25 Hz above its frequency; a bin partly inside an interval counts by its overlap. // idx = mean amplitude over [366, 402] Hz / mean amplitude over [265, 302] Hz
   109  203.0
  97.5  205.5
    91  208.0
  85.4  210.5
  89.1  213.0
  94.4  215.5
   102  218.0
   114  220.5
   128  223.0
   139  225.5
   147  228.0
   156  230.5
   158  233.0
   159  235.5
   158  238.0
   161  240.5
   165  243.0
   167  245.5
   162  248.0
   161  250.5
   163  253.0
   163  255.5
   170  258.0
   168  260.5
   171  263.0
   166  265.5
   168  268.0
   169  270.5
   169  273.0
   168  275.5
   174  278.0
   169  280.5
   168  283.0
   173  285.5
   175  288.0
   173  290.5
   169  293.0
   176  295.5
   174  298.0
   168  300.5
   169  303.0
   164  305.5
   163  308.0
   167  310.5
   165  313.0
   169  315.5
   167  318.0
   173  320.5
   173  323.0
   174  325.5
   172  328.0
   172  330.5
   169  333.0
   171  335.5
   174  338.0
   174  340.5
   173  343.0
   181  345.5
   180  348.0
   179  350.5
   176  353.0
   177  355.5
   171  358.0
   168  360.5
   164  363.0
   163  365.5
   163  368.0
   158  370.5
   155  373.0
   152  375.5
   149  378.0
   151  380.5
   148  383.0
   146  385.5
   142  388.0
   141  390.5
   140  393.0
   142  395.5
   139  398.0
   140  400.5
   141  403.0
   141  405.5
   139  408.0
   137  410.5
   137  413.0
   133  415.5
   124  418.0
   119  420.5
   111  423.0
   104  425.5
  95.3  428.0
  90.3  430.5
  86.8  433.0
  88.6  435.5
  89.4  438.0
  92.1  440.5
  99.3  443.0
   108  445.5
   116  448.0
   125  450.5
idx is 0.87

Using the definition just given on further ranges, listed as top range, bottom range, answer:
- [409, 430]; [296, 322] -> 0.71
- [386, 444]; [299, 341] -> 0.71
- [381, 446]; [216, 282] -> 0.78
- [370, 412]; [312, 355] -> 0.83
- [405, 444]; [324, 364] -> 0.64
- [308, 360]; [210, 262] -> 1.20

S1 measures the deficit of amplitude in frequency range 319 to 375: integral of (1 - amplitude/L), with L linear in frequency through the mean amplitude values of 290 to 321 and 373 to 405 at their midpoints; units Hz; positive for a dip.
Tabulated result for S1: -5.0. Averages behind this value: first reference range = 169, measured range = 171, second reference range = 145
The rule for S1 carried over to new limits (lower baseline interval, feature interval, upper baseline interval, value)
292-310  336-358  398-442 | -4.1 Hz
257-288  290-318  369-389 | -0.8 Hz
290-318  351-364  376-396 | -1.6 Hz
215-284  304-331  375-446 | -4.9 Hz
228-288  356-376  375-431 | -3.0 Hz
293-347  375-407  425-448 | -4.8 Hz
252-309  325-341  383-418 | -1.6 Hz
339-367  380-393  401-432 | 0.2 Hz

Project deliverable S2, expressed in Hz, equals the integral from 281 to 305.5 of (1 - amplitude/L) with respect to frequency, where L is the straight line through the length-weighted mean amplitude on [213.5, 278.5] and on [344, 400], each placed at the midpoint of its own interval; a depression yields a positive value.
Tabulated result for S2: -2.5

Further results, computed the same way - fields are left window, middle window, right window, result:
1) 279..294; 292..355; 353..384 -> -2.0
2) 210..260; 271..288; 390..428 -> -3.7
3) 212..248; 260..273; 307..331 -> -1.4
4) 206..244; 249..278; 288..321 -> -3.7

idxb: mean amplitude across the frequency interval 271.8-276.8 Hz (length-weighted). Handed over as 169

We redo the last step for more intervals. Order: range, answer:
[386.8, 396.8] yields 141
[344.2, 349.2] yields 180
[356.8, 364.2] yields 168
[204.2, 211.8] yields 91.4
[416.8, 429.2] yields 111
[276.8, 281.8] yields 171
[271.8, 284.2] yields 170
